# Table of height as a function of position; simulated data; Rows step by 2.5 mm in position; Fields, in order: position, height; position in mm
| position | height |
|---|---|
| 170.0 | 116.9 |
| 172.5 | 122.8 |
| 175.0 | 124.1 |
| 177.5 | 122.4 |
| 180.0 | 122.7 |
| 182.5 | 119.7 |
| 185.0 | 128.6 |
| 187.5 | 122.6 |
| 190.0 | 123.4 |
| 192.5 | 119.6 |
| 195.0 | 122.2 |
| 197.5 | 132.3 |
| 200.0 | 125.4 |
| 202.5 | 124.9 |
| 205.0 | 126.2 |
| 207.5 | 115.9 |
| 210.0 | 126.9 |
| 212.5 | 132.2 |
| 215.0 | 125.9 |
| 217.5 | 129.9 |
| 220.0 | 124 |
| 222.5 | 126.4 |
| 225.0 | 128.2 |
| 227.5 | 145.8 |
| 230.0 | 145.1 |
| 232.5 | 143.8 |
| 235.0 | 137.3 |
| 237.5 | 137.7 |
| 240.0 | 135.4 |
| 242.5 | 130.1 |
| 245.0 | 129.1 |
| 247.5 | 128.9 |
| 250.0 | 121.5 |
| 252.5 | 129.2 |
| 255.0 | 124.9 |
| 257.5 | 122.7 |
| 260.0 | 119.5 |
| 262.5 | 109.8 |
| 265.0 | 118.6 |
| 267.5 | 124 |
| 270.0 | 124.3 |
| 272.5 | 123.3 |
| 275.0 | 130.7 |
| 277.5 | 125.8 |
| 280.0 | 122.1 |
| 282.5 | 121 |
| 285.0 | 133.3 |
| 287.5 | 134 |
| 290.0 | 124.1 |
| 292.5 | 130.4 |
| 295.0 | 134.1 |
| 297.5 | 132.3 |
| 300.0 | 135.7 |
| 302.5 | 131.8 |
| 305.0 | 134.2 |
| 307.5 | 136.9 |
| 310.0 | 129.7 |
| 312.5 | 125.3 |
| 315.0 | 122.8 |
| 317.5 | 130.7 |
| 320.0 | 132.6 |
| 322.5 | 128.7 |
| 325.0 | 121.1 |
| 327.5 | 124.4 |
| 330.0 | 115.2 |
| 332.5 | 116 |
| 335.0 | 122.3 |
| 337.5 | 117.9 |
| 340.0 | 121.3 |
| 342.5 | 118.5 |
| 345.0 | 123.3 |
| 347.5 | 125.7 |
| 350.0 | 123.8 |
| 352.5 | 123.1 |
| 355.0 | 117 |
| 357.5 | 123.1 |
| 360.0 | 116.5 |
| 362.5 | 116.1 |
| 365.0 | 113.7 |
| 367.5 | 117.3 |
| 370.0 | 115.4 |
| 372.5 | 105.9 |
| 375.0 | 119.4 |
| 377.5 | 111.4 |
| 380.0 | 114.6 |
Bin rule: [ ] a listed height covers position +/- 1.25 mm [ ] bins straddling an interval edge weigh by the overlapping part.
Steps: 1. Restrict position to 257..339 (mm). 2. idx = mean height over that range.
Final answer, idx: 126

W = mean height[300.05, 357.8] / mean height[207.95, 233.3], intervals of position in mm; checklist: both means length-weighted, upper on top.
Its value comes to 0.9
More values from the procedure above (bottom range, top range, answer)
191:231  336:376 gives 0.93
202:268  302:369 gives 0.96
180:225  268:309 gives 1.04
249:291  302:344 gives 1.01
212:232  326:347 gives 0.91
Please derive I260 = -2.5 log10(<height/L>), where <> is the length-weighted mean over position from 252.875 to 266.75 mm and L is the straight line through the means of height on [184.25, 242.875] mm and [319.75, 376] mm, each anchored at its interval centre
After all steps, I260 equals 0.06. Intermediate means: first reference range 130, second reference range 120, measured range 120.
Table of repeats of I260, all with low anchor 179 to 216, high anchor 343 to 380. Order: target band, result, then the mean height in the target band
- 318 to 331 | -0.05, 125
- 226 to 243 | -0.14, 140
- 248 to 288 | -0.02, 124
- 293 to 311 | -0.11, 133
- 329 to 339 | 0.01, 118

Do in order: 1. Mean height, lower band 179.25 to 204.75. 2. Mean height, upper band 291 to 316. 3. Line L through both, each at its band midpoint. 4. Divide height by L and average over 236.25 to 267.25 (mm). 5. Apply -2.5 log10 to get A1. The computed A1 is 0.02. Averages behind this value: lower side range 124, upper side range 131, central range 126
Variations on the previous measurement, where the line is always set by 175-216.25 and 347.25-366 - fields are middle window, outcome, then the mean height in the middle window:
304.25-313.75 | -0.089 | 131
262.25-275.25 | 0.002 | 122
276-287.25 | -0.040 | 126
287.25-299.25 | -0.081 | 131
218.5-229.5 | -0.072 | 132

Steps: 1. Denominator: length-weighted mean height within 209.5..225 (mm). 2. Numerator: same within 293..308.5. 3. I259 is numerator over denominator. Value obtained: 1.05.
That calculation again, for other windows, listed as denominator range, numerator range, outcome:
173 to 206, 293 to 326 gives 1.05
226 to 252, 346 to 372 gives 0.88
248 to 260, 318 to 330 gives 1.01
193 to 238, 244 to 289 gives 0.96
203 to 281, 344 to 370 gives 0.94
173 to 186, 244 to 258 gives 1.02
